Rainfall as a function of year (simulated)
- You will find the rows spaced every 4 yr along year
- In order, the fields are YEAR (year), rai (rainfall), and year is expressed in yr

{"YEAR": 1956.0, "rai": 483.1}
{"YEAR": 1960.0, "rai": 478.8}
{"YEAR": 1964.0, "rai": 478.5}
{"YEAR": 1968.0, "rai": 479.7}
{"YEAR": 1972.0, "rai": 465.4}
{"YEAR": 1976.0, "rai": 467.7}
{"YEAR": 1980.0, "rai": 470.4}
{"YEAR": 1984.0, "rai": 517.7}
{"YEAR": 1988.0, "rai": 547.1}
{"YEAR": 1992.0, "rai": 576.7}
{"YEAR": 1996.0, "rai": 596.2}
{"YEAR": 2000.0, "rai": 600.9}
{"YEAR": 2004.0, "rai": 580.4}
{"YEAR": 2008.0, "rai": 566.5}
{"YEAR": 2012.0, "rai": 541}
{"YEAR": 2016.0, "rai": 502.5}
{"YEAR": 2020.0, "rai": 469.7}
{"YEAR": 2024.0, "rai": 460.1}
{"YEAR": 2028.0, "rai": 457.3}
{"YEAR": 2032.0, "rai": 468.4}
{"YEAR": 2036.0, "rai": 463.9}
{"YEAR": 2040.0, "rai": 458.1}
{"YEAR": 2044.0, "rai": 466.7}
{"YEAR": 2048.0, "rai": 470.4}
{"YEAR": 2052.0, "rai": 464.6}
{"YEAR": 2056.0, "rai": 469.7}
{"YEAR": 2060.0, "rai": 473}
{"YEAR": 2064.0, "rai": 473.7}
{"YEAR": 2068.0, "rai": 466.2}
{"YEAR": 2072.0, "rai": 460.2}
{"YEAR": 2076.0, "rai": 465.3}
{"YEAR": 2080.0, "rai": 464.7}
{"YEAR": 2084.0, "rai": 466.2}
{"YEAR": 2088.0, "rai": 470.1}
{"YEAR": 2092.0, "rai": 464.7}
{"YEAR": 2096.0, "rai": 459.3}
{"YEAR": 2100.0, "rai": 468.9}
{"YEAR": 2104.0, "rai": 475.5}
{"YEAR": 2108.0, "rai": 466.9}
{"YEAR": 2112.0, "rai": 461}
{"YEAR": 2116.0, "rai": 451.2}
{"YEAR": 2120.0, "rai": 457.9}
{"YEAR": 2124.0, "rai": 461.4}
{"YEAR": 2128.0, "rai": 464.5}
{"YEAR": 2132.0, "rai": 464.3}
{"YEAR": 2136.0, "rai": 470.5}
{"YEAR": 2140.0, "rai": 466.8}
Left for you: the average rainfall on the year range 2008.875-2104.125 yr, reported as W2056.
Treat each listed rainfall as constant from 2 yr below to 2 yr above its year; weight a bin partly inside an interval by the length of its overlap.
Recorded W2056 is 472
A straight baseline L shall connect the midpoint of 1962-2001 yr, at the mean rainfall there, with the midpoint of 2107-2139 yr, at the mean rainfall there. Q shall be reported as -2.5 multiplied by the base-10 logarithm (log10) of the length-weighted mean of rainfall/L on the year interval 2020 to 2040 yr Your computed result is 0.08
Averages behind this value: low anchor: 518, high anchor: 462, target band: 463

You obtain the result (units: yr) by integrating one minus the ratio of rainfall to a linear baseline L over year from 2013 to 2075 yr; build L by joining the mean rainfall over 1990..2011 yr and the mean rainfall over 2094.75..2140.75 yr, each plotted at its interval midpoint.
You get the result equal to 7.9 yr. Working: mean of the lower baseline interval 582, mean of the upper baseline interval 464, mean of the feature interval 469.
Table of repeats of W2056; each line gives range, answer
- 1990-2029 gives 537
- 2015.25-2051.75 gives 467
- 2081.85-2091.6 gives 468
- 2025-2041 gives 462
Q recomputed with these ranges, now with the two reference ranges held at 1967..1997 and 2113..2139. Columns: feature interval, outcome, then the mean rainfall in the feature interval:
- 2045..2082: 0.04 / 468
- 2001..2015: -0.12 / 561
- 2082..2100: 0.02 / 466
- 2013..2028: 0.05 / 479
